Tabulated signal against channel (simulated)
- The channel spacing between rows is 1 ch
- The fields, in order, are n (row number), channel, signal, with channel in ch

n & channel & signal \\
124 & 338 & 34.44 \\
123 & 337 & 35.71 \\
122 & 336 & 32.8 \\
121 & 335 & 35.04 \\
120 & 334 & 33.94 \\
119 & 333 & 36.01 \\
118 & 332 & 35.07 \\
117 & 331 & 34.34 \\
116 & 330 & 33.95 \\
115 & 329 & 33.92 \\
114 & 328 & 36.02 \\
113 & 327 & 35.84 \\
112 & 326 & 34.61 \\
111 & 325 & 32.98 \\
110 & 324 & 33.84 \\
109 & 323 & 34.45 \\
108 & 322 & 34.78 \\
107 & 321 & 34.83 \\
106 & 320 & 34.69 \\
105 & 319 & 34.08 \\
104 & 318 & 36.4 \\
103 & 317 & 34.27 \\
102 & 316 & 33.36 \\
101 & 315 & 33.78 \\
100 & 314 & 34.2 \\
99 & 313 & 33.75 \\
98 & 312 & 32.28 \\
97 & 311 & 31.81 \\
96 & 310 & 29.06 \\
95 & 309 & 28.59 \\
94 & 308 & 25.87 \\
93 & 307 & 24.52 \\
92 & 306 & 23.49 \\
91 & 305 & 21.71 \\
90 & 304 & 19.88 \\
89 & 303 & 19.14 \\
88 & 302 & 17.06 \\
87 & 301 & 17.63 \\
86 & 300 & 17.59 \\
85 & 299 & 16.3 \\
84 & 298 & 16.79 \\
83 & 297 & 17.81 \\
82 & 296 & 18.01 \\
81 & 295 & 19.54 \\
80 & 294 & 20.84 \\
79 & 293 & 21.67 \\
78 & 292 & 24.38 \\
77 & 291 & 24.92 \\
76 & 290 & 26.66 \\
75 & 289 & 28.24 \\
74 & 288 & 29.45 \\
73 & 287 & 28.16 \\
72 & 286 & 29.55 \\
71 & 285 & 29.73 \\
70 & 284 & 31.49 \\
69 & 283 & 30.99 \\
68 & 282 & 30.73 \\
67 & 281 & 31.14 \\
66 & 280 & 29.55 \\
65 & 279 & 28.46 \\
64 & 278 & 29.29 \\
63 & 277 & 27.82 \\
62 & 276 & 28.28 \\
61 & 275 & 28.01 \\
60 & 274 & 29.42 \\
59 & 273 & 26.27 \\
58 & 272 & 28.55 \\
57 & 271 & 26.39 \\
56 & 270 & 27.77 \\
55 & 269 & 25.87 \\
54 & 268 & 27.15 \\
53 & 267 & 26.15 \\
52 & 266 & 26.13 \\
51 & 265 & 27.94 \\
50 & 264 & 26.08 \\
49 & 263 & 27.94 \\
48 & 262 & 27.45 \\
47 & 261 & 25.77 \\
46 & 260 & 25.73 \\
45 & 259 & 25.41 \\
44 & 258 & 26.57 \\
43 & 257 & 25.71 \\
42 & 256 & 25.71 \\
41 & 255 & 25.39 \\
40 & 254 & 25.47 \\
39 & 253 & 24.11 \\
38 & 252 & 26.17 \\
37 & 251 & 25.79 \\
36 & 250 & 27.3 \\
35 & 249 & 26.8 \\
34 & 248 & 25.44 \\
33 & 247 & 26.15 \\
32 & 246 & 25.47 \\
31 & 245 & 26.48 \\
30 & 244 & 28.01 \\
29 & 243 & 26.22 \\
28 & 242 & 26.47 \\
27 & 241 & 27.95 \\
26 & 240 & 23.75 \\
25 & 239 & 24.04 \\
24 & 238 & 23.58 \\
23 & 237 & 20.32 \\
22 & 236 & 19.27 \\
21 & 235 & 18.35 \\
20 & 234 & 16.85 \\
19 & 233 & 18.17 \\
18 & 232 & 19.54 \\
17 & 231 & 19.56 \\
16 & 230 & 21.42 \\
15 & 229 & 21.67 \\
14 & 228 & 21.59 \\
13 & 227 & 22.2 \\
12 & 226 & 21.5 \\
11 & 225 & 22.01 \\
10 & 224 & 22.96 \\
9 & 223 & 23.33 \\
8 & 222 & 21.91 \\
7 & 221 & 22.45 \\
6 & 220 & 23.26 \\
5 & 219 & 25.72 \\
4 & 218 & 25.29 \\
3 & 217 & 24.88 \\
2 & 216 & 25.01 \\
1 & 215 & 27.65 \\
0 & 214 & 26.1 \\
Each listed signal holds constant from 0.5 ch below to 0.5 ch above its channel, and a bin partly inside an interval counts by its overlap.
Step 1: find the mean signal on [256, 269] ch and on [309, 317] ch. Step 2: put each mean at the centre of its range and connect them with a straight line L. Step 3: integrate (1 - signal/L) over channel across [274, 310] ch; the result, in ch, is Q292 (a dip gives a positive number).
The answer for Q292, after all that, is 6.0 ch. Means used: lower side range 26.4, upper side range 32.5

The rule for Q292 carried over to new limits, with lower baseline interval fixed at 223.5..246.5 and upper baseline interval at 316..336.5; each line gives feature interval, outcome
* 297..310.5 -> 4.5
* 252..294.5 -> 0.5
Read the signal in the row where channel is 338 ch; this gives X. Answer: 34.44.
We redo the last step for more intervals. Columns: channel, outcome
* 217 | 24.88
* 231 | 19.56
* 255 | 25.39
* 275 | 28.01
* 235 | 18.35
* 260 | 25.73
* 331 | 34.34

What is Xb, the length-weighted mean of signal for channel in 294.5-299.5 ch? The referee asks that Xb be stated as 17.7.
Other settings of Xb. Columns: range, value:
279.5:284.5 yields 30.8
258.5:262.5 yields 26.1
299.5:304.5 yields 18.3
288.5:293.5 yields 25.2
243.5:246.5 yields 26.7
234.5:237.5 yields 19.3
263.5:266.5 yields 26.7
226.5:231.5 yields 21.3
